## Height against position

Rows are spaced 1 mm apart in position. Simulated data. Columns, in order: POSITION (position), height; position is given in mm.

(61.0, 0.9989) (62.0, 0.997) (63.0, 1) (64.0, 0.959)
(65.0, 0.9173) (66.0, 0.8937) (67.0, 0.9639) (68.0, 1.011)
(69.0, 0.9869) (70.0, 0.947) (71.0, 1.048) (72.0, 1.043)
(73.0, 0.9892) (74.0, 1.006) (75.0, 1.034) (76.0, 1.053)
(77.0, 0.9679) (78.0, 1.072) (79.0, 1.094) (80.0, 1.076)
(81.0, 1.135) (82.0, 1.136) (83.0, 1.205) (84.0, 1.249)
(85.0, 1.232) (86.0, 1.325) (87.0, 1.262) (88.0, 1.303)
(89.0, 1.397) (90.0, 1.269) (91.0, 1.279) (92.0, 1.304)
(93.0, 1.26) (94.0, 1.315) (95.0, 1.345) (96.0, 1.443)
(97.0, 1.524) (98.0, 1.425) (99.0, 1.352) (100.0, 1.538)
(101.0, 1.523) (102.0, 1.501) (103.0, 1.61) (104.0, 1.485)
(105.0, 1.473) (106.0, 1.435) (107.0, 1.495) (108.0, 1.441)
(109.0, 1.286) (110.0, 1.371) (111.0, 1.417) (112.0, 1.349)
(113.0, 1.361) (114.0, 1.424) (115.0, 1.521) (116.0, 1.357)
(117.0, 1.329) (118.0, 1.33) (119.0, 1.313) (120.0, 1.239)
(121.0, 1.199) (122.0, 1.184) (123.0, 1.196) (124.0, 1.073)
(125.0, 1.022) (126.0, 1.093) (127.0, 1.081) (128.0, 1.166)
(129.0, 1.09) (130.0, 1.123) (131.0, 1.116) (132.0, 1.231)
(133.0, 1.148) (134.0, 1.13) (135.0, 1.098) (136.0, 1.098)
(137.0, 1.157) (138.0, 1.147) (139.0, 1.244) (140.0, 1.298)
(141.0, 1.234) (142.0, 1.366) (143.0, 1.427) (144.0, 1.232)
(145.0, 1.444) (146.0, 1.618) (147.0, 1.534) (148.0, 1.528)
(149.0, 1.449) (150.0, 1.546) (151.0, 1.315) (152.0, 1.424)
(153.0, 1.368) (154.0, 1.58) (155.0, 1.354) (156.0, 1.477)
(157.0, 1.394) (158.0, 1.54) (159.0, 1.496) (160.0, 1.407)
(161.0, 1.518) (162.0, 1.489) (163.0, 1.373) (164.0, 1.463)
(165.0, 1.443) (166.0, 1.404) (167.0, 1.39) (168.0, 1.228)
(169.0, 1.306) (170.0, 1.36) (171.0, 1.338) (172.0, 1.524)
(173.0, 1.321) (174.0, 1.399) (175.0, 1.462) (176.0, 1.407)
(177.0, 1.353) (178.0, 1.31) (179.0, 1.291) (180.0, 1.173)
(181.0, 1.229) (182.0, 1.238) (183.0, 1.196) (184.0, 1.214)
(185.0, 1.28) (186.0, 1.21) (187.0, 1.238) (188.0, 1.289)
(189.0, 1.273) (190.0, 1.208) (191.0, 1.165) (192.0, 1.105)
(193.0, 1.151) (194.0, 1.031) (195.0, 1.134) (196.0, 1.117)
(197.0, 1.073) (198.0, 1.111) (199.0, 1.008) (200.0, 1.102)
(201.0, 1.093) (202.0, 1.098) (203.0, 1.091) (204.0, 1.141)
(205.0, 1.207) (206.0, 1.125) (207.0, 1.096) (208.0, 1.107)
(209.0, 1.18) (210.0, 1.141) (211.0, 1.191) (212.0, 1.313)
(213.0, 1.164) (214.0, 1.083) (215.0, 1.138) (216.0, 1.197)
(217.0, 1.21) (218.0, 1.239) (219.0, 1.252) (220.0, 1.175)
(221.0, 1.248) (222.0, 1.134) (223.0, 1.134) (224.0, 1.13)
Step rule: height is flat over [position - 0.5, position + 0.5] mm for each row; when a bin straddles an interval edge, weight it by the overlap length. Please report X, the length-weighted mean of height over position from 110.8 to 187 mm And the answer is 1.32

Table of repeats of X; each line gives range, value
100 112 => 1.46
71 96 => 1.18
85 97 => 1.32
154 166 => 1.45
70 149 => 1.27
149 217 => 1.27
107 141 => 1.24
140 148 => 1.41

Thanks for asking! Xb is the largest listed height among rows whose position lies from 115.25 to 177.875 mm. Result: 1.618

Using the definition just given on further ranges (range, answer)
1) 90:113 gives 1.61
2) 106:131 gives 1.521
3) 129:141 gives 1.298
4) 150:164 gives 1.58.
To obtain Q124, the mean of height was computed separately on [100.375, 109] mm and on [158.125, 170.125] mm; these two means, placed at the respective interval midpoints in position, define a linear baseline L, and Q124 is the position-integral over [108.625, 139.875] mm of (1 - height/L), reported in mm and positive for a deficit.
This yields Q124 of 5.1 mm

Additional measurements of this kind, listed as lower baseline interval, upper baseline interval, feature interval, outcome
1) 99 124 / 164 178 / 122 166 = 2.15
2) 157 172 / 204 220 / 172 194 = 0.99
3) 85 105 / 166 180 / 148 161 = -0.84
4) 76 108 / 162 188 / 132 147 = 0.65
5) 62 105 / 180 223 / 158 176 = -3.58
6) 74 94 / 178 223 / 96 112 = -3.60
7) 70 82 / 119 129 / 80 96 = -2.92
